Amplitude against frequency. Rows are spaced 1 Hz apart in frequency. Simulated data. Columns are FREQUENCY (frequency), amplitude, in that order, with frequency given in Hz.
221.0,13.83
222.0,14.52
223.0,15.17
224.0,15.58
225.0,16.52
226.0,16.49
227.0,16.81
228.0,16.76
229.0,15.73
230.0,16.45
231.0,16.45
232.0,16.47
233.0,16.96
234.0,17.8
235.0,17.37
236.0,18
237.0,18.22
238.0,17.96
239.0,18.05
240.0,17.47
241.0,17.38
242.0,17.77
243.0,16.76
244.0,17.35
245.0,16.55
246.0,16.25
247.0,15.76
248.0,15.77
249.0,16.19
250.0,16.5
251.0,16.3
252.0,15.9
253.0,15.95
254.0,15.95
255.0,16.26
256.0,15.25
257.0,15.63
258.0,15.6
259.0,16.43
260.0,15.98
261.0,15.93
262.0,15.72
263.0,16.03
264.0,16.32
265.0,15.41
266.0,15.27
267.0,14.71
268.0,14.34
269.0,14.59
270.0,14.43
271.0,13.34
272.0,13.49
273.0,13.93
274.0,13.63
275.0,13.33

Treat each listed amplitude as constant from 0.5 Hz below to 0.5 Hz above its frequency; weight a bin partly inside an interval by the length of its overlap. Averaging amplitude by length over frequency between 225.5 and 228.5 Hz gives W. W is 16.7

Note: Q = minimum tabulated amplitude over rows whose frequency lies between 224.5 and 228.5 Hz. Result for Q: 16.49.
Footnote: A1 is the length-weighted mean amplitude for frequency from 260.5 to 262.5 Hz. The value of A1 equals 15.8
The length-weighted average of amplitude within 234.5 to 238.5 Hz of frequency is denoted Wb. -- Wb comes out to 17.9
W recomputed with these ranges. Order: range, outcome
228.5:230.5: 16.1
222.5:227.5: 16.1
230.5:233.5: 16.6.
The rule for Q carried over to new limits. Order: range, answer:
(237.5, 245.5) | 16.55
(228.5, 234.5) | 15.73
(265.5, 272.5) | 13.34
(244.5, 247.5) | 15.76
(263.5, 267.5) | 14.71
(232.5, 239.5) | 16.96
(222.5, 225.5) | 15.17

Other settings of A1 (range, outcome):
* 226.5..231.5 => 16.4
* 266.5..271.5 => 14.3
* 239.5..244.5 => 17.3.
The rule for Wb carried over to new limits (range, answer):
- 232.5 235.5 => 17.4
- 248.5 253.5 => 16.2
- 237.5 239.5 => 18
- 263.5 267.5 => 15.4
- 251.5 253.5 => 15.9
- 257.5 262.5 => 15.9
